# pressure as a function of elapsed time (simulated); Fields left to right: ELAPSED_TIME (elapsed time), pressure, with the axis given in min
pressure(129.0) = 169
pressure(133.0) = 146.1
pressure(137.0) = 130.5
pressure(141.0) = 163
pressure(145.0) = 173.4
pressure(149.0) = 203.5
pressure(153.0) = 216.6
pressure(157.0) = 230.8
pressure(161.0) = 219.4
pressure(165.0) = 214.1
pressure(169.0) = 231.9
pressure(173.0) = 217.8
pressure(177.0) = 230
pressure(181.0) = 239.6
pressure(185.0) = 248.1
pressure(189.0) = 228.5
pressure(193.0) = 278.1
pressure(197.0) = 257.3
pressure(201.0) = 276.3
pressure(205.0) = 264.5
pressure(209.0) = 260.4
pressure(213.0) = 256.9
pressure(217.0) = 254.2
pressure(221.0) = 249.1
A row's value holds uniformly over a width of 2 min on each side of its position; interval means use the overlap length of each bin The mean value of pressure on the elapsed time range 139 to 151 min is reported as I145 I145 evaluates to 180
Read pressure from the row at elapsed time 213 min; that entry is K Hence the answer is 256.9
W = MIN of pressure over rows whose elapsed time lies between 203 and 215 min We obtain 256.9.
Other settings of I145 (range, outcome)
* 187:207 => 261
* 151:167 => 220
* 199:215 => 265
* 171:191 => 233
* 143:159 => 206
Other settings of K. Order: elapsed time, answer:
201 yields 276.3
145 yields 173.4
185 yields 248.1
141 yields 163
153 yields 216.6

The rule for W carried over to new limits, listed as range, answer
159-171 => 214.1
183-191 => 228.5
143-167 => 173.4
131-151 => 130.5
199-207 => 264.5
